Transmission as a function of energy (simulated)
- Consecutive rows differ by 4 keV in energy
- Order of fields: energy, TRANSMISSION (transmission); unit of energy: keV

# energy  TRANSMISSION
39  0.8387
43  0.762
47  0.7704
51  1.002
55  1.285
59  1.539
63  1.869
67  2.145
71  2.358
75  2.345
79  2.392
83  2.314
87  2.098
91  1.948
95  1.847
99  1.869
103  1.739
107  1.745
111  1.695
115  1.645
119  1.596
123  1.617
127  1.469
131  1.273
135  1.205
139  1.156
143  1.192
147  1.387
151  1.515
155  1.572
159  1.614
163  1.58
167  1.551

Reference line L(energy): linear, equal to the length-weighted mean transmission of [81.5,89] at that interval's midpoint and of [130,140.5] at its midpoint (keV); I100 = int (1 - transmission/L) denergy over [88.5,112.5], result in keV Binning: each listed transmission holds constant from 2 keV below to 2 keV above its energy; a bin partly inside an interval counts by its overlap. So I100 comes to 0.99 keV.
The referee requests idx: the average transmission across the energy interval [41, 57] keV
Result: 0.955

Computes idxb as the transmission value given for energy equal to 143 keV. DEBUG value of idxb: 1.192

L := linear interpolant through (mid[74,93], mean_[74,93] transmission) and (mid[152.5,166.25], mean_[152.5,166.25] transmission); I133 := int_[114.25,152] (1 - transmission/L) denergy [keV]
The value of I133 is 8.5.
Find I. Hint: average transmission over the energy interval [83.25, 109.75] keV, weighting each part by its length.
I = 1.9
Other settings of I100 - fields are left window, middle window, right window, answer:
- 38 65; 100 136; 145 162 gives -4.6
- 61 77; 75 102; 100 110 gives -1.8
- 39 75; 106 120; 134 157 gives -2.8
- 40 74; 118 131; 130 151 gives -2.1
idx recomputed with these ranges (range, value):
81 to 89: 2.21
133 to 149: 1.23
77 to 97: 2.12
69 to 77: 2.35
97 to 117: 1.74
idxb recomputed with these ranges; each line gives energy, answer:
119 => 1.596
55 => 1.285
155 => 1.572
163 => 1.58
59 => 1.539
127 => 1.469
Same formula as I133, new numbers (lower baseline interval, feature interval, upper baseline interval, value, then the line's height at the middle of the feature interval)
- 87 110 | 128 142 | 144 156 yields 3.1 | 1.57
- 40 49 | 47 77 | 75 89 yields -4.3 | 1.48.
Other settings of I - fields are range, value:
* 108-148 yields 1.43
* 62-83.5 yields 2.25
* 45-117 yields 1.81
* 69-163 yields 1.72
